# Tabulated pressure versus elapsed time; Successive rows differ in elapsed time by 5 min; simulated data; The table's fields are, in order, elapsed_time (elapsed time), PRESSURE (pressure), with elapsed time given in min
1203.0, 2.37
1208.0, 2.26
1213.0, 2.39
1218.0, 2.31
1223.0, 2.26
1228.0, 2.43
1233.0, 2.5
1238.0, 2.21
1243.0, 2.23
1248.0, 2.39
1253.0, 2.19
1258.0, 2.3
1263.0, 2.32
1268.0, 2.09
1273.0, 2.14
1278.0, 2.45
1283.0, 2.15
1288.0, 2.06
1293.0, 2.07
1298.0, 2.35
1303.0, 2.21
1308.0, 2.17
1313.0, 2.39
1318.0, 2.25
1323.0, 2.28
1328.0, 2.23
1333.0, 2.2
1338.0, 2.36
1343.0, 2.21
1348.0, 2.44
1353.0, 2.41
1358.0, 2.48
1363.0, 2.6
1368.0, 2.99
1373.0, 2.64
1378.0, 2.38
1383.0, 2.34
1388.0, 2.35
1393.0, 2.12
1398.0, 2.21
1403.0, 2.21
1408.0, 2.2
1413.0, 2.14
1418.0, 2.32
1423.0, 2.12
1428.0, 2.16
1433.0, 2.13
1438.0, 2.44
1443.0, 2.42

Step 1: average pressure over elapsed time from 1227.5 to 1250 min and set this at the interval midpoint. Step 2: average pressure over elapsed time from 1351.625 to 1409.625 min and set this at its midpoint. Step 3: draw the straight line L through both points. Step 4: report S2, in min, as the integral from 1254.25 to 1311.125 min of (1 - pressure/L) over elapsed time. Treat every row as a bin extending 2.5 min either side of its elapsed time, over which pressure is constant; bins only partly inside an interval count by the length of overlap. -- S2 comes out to 3.7 min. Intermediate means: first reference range 2.34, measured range 2.21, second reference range 2.41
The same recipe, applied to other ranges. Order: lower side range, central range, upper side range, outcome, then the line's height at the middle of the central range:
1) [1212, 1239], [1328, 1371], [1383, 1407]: -3.5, 2.27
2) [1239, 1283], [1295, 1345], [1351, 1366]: 3.1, 2.41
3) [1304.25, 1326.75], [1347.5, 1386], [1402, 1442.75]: -5.0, 2.25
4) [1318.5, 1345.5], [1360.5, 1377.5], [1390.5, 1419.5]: -3.6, 2.23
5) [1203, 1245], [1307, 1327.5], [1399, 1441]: 0.0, 2.28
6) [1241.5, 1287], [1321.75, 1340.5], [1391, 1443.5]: -0.3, 2.23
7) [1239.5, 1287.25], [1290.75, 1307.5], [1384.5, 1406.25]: 0.2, 2.24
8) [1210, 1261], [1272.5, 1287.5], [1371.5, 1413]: 0.5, 2.31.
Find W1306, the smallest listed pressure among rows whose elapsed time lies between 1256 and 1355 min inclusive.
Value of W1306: 2.06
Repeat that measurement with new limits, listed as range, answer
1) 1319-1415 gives 2.12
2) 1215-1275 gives 2.09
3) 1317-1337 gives 2.2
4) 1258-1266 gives 2.3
